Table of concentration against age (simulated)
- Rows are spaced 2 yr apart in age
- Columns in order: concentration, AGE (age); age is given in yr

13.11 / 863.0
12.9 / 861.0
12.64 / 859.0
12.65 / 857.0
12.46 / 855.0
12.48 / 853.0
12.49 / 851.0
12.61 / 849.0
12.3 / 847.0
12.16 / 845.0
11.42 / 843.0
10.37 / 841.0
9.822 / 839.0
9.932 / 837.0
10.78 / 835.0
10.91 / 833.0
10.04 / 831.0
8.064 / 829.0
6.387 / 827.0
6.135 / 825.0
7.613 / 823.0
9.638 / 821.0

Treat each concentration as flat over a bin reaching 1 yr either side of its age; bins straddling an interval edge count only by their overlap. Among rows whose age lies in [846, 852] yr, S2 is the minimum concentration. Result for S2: 12.3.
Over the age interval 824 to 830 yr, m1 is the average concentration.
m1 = 6.86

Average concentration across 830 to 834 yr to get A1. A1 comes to 10.5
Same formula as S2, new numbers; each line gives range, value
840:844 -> 10.37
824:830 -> 6.135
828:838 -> 8.064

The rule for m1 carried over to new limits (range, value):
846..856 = 12.5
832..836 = 10.8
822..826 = 6.87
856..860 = 12.6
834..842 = 10.2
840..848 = 11.6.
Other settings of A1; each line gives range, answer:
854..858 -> 12.6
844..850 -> 12.4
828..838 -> 9.95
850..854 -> 12.5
